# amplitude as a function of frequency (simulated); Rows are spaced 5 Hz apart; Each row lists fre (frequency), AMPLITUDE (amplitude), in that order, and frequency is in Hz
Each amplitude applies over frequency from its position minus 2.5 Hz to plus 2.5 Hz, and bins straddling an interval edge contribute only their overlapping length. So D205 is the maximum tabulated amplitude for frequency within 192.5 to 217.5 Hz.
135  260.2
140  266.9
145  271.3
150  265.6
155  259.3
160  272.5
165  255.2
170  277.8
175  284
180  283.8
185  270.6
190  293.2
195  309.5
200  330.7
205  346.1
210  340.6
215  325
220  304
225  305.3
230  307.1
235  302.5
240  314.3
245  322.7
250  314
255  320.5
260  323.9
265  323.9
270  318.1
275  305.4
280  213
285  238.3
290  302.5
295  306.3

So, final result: 346.1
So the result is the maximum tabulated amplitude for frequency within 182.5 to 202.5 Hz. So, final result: 330.7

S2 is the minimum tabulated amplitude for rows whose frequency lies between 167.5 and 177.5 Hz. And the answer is 277.8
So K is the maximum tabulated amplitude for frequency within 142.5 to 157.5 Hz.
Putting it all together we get 271.3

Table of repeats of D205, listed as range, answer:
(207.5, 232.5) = 340.6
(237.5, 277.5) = 323.9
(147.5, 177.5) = 284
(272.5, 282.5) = 305.4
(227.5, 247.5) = 322.7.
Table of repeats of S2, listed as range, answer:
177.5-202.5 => 270.6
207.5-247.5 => 302.5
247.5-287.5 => 213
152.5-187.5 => 255.2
